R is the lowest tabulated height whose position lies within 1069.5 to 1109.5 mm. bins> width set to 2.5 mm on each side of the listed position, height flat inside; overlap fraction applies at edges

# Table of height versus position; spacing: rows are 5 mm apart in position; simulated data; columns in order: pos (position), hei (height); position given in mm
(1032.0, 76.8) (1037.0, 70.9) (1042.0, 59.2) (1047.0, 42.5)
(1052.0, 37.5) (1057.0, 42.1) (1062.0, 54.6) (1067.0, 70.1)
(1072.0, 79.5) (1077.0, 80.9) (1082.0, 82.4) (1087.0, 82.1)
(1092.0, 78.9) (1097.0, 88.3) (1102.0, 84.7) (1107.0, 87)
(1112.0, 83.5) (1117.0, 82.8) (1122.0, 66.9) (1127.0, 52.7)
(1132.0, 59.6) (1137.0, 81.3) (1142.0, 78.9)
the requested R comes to 78.9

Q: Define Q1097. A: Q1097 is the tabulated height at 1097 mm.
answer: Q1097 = 88.3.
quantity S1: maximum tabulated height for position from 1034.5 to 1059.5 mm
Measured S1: 70.9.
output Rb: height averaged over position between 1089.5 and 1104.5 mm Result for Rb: 84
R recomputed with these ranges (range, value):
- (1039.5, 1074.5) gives 37.5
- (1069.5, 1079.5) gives 79.5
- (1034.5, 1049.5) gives 42.5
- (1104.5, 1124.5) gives 66.9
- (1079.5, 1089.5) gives 82.1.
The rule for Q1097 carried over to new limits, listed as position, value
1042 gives 59.2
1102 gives 84.7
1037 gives 70.9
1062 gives 54.6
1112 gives 83.5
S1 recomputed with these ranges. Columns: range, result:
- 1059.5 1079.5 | 80.9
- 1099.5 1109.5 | 87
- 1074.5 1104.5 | 88.3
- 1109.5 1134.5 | 83.5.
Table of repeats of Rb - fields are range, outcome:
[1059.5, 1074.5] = 68.1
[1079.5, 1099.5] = 82.9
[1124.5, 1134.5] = 56.1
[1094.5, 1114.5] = 85.9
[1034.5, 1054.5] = 52.5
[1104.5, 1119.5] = 84.4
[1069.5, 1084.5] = 80.9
